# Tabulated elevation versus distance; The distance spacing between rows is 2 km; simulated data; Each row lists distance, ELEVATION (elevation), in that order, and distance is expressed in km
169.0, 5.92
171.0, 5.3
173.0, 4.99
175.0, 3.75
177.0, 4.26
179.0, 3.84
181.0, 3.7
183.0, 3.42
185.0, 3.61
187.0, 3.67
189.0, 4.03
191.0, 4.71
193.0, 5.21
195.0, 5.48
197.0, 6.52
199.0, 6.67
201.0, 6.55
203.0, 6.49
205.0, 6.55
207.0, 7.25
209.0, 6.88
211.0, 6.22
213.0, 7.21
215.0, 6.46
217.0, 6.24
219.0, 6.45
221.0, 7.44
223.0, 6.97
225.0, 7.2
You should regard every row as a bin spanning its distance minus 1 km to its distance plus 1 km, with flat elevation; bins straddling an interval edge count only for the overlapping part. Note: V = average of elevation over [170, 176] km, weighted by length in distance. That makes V 4.68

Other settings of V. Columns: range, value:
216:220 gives 6.35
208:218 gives 6.6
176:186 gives 3.77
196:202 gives 6.58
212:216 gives 6.83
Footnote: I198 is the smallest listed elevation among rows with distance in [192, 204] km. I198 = 5.21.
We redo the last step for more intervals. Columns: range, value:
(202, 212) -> 6.22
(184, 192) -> 3.61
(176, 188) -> 3.42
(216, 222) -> 6.24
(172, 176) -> 3.75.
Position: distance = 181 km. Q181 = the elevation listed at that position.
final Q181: 3.7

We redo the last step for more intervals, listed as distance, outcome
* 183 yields 3.42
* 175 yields 3.75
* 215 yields 6.46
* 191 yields 4.71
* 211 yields 6.22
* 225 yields 7.2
